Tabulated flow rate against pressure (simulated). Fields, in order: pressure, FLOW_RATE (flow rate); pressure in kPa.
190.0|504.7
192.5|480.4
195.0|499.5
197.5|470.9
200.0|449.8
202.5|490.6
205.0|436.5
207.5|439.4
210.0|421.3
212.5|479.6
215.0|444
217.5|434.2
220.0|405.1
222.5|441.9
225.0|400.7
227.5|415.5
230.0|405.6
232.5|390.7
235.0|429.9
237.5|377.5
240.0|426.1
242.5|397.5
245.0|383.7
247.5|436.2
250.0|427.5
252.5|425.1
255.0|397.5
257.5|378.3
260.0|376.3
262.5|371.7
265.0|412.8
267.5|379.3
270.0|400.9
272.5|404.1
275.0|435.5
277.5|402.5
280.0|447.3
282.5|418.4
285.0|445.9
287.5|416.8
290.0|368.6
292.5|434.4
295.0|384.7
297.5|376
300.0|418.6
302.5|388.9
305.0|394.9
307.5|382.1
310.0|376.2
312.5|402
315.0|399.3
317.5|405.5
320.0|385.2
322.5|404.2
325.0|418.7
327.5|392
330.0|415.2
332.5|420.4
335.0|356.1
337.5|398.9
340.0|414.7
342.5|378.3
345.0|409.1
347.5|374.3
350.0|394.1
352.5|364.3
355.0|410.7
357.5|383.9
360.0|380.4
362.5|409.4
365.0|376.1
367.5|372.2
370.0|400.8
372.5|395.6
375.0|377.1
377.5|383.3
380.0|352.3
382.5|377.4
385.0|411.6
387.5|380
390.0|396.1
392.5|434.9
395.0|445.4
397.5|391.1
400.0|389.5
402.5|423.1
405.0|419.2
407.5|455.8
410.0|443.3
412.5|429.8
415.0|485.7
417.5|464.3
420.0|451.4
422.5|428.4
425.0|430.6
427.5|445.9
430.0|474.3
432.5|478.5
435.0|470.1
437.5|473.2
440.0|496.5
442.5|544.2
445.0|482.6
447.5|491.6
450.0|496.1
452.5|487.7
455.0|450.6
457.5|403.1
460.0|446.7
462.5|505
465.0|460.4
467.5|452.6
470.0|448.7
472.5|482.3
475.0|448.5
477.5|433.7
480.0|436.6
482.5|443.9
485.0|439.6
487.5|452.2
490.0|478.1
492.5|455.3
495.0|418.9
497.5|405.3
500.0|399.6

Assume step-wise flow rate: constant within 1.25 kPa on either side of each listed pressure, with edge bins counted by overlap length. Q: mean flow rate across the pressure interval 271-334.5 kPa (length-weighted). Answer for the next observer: 405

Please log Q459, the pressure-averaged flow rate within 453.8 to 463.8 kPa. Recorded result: 451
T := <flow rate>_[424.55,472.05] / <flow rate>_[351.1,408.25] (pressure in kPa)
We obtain 1.19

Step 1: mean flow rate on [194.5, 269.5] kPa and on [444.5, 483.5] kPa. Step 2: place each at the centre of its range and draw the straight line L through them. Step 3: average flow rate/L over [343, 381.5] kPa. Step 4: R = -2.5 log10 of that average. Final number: 0.151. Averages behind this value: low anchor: 421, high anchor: 460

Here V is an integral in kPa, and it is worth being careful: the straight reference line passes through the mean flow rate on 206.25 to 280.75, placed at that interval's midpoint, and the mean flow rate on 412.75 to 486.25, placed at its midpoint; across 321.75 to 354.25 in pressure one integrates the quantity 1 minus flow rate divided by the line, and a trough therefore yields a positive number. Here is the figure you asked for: 3.0 kPa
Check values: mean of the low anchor 413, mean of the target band 396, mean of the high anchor 463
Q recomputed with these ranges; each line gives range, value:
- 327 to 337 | 396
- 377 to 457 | 443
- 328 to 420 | 404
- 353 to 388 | 386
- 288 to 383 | 392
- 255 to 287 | 406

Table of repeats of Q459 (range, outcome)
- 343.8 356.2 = 390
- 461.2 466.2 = 483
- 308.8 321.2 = 394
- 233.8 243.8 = 408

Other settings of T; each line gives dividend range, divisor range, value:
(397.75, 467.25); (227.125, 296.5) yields 1.13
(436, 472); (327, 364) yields 1.21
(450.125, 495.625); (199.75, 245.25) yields 1.07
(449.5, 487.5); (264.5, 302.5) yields 1.11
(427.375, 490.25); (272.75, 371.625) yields 1.17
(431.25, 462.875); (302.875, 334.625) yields 1.20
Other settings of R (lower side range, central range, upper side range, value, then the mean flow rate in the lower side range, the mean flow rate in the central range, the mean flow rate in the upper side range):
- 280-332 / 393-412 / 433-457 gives 0.09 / 403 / 425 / 485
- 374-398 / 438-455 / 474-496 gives -0.16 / 395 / 495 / 445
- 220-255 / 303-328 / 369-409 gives 0.03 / 411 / 396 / 402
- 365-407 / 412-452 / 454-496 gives -0.12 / 397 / 473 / 451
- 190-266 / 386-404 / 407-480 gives 0.12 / 426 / 409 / 464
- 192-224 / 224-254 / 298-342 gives 0.07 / 452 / 410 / 398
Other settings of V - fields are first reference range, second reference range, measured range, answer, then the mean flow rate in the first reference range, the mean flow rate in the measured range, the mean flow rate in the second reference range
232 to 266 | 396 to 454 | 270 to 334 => 2.1 kPa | 402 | 405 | 459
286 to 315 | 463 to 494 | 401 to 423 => -0.6 kPa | 395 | 444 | 454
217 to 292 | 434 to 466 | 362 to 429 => 6.5 kPa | 408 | 414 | 478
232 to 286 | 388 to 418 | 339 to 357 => 1.3 kPa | 408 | 392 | 429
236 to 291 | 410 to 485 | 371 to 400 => 3.2 kPa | 406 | 395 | 463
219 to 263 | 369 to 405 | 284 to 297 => -0.1 kPa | 405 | 407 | 398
